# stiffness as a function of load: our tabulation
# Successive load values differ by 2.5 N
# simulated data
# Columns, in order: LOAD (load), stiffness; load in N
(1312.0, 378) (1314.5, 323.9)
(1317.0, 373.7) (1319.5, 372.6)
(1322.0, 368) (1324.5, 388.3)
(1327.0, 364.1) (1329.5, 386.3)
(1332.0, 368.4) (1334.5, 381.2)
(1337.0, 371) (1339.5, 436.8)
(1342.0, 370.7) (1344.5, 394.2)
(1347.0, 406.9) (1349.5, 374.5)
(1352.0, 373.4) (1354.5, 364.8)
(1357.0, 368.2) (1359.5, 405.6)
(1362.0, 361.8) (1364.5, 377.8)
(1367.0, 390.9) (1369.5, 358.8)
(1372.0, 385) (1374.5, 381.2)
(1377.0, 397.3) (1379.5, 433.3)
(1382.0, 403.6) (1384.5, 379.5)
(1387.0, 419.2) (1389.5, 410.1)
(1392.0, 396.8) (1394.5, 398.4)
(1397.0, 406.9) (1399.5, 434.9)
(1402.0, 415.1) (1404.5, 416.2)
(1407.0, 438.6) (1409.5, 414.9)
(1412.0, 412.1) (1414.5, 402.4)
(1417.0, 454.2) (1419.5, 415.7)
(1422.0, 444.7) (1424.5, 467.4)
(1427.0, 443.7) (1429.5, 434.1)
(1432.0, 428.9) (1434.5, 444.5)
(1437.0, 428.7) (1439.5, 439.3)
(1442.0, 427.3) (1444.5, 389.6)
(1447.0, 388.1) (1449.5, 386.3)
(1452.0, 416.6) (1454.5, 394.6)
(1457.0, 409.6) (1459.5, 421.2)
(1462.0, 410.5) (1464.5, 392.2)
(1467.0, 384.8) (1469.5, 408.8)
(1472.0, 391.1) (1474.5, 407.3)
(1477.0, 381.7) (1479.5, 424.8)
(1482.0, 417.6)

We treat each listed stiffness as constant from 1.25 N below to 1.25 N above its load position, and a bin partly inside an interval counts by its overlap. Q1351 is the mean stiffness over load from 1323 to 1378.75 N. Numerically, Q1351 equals 383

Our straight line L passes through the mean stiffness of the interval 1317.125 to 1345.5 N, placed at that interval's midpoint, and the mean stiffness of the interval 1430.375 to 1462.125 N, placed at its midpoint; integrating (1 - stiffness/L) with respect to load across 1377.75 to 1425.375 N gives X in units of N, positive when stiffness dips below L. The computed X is -2.0 N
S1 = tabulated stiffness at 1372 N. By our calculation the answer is 385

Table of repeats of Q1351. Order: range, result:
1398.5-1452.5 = 425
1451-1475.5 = 404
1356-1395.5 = 392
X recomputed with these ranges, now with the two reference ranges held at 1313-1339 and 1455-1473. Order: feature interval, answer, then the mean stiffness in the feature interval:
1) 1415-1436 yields -2.5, 440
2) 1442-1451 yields 0.1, 394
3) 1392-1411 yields -1.4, 416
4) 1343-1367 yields -0.2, 381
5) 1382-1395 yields -0.5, 401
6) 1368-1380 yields -0.2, 388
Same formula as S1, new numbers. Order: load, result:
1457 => 409.6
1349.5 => 374.5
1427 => 443.7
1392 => 396.8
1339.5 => 436.8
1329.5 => 386.3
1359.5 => 405.6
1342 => 370.7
